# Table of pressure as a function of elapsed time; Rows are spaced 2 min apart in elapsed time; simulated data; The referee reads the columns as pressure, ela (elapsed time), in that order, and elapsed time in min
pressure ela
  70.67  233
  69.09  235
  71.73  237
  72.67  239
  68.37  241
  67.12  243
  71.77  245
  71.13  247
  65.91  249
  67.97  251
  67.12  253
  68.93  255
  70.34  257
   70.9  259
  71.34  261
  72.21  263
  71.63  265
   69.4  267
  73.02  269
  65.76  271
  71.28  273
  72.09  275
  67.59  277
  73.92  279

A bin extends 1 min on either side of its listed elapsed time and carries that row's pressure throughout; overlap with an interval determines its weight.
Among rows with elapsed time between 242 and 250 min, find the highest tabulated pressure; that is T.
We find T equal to 71.77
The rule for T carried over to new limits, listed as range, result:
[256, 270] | 73.02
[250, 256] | 68.93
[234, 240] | 72.67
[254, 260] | 70.9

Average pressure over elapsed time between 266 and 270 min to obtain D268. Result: 71.2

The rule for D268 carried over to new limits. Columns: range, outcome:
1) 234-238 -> 70.4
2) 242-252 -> 68.8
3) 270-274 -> 68.5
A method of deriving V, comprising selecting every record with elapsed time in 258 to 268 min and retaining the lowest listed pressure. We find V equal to 69.4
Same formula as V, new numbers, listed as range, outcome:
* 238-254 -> 65.91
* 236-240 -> 71.73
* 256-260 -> 70.34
